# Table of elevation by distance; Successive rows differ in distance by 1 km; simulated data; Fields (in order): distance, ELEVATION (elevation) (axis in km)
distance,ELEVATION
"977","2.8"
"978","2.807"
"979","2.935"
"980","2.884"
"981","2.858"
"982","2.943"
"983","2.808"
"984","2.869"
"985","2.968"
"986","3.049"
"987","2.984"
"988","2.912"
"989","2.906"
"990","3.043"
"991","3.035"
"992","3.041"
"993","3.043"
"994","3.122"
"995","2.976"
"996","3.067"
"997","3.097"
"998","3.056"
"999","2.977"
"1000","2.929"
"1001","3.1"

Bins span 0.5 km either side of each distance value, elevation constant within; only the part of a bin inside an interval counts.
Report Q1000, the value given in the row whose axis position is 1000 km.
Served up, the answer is 2.929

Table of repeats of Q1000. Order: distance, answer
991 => 3.035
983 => 2.808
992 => 3.041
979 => 2.935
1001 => 3.1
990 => 3.043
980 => 2.884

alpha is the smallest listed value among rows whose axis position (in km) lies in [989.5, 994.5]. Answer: 3.035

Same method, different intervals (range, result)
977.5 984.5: 2.807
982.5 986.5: 2.808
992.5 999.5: 2.976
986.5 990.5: 2.906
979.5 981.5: 2.858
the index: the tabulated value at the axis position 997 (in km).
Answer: 3.097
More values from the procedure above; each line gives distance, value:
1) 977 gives 2.8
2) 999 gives 2.977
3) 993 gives 3.043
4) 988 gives 2.912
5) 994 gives 3.122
